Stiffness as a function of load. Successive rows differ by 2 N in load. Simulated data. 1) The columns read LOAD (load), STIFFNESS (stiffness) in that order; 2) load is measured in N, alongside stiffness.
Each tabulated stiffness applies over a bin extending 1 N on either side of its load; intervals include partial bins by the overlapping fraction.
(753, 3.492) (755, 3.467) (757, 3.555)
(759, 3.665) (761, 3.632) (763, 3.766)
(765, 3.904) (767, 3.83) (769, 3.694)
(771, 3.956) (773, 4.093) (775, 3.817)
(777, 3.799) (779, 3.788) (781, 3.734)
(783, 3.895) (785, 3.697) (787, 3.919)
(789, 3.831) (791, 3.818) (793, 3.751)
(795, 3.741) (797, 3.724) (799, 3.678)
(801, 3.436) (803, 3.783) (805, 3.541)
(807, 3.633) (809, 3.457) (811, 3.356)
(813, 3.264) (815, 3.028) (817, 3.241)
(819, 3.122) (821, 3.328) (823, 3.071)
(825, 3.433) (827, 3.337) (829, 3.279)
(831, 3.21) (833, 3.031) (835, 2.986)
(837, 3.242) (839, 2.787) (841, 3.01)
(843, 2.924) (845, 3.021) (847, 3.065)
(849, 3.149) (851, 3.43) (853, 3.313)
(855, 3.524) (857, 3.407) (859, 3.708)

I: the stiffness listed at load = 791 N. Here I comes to 3.818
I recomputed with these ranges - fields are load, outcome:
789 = 3.831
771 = 3.956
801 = 3.436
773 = 4.093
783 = 3.895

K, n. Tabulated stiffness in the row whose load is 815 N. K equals 3.028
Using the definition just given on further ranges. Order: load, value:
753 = 3.492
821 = 3.328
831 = 3.21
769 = 3.694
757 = 3.555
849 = 3.149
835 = 2.986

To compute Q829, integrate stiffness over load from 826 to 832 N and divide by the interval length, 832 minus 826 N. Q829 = 3.28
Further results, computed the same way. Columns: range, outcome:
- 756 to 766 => 3.7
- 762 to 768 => 3.83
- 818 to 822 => 3.22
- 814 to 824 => 3.16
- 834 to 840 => 3.01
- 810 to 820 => 3.2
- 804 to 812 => 3.5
